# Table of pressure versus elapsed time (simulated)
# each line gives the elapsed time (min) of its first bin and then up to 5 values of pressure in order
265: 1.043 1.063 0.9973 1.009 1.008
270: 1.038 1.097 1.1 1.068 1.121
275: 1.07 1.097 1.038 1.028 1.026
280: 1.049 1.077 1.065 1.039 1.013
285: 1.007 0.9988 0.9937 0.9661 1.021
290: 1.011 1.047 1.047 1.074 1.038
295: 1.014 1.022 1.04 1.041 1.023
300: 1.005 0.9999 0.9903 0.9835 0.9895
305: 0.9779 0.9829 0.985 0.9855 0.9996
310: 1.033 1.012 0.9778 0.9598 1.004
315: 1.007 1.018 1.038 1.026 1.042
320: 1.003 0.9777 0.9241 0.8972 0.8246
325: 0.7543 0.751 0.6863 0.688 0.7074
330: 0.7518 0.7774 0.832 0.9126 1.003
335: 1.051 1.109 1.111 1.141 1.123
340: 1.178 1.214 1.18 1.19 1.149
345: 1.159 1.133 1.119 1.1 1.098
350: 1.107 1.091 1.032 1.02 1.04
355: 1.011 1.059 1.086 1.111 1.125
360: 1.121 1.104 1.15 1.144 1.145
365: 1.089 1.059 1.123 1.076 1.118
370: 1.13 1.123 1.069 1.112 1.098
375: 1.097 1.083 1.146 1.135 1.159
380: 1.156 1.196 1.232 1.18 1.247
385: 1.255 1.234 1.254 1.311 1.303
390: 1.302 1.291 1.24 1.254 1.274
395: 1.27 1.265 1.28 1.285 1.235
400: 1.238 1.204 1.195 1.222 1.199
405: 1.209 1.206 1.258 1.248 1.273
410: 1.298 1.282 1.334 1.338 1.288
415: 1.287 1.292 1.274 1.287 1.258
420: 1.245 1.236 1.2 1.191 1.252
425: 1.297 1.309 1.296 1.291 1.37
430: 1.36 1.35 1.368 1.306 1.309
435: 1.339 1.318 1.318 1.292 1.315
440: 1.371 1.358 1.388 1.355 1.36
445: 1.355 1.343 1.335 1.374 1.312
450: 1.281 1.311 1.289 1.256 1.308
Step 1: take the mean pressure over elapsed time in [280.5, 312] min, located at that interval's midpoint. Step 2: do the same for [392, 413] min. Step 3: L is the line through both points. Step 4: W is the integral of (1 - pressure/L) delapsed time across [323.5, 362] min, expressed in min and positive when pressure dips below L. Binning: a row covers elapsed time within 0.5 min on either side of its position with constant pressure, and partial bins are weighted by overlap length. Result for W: 3.5 min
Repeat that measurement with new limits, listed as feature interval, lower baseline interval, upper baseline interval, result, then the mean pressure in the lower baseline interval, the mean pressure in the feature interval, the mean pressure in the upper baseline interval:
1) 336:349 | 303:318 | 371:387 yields -0.9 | 0.998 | 1.15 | 1.16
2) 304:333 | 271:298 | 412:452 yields 4.9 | 1.04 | 0.916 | 1.31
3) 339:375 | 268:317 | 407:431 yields 1.4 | 1.02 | 1.11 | 1.28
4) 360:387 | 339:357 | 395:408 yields 0.6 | 1.11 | 1.14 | 1.23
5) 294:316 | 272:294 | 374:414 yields 1.6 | 1.04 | 1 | 1.23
